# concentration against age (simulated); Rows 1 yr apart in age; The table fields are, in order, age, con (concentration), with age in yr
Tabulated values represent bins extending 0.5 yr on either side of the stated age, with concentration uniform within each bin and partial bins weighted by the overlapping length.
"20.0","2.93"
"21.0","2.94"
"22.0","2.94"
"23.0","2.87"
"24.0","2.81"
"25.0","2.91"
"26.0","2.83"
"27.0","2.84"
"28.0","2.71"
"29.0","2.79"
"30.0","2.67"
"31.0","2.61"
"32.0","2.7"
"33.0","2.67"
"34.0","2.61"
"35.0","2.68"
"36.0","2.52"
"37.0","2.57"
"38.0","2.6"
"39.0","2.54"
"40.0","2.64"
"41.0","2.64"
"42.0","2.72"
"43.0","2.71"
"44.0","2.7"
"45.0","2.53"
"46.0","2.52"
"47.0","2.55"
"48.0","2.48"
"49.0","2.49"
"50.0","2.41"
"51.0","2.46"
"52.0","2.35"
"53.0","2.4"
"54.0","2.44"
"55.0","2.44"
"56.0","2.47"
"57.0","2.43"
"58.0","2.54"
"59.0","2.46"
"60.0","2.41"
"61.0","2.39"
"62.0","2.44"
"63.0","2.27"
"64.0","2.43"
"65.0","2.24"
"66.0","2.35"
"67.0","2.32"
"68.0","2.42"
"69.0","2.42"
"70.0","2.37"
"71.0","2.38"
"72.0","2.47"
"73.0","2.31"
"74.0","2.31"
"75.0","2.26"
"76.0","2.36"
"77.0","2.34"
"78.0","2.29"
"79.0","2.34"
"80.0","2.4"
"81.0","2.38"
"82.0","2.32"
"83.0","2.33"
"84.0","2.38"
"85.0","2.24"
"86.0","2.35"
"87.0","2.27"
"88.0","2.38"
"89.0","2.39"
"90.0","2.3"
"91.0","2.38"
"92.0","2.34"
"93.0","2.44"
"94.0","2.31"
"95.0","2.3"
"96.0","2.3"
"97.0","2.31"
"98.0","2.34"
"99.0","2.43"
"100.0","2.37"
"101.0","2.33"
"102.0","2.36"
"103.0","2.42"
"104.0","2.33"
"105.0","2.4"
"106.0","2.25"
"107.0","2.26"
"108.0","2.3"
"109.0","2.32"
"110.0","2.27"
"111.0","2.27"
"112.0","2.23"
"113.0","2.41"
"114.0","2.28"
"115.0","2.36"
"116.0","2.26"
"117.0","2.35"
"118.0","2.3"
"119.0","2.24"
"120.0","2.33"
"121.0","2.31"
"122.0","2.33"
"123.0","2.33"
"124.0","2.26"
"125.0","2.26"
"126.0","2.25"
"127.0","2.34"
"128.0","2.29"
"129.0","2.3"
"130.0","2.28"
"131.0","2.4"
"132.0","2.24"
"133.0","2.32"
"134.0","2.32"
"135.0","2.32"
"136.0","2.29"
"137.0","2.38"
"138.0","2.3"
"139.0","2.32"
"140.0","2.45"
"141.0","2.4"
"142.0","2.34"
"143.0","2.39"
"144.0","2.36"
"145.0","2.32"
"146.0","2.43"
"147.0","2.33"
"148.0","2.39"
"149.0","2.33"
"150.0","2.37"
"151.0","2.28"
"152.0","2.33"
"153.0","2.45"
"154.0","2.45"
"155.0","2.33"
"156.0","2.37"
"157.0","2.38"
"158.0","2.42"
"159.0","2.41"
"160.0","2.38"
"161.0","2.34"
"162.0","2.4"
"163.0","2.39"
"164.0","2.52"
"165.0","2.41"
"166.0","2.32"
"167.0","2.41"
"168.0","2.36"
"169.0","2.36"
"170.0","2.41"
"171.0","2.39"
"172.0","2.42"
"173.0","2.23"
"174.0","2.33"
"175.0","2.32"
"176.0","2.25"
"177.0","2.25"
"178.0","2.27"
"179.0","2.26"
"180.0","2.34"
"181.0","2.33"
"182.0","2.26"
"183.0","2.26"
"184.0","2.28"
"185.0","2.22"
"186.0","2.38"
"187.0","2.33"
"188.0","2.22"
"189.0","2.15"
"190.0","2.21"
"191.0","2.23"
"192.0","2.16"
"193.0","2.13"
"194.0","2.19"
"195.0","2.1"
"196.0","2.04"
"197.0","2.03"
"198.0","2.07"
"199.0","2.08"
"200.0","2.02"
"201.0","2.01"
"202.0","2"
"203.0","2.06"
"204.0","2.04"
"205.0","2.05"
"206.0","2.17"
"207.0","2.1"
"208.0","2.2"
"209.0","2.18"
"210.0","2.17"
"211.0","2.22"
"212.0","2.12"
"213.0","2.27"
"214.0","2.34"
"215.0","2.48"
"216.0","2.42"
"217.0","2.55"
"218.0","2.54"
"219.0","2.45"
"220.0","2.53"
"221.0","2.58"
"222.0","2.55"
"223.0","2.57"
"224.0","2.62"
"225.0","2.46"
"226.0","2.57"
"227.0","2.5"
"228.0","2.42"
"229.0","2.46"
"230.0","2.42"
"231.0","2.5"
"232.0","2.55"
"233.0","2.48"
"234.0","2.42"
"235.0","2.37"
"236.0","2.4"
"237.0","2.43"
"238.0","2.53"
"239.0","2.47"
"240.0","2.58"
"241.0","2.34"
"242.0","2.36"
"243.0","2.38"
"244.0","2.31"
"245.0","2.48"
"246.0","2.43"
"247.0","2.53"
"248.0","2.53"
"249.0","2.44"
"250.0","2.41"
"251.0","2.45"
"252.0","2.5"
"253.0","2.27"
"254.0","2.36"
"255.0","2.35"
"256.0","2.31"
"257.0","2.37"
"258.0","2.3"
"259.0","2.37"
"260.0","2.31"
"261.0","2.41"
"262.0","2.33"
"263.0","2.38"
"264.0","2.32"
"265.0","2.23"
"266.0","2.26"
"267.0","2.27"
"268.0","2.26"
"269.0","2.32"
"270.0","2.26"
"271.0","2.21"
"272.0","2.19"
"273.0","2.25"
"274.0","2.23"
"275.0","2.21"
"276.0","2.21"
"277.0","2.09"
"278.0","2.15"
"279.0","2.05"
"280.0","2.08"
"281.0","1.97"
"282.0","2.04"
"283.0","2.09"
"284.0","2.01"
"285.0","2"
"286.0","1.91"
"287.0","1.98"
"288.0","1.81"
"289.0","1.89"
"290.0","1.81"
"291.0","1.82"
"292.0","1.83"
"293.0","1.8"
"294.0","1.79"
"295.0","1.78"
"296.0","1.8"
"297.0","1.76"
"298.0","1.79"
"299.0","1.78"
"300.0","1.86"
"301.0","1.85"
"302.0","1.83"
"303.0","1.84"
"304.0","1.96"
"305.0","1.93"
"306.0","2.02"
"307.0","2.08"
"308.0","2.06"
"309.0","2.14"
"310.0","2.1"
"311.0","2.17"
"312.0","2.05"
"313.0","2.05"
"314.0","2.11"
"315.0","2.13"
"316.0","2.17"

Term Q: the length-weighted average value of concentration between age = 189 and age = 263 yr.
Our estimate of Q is 2.34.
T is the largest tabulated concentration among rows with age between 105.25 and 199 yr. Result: 2.52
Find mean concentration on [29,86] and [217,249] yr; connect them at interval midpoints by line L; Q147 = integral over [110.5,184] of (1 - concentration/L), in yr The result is 3.9 yr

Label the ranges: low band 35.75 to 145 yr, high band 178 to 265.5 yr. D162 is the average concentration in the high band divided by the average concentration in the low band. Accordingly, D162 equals 1.0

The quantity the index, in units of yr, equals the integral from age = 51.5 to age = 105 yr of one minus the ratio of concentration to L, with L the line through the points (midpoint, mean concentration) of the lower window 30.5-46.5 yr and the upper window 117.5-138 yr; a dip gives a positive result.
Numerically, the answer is 2.5 yr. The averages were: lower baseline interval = 2.62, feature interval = 2.37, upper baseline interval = 2.3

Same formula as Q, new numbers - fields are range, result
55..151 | 2.34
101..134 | 2.31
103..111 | 2.31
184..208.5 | 2.14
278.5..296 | 1.92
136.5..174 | 2.37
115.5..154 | 2.33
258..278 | 2.27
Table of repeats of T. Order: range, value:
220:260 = 2.62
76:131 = 2.44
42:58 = 2.72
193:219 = 2.55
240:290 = 2.58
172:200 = 2.42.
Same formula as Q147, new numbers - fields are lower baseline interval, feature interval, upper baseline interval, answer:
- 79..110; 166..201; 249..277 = 1.22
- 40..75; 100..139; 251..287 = 1.18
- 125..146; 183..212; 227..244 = 3.07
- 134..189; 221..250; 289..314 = -4.79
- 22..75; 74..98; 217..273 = 1.70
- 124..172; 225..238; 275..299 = -2.21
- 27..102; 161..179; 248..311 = -0.57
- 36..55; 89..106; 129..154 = 0.58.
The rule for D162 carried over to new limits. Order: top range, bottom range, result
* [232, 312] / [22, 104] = 0.88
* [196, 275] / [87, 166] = 1.00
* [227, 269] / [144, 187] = 1.02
